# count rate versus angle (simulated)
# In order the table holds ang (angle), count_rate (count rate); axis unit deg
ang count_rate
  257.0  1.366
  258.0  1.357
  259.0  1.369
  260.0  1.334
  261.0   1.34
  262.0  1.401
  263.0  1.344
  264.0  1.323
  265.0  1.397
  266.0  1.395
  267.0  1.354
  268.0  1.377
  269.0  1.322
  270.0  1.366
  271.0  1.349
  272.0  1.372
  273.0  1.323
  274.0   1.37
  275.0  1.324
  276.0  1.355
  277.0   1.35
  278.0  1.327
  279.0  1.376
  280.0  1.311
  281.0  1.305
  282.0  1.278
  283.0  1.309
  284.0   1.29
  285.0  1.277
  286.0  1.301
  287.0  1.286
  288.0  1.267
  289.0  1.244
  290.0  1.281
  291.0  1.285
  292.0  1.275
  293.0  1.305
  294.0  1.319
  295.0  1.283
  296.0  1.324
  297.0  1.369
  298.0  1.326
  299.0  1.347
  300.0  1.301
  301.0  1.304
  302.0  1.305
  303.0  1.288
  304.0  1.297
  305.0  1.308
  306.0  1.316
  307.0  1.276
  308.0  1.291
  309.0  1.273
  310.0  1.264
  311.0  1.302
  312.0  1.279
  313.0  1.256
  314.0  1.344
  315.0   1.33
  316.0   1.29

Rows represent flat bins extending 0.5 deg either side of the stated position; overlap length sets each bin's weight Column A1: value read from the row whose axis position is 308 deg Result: 1.291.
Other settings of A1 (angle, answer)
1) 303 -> 1.288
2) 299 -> 1.347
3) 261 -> 1.34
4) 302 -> 1.305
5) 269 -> 1.322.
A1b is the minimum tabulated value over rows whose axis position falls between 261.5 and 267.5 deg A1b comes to 1.323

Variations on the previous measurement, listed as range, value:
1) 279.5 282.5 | 1.278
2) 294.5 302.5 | 1.283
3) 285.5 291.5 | 1.244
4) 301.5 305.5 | 1.288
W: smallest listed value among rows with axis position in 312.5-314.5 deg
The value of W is 1.256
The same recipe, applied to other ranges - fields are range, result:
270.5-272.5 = 1.349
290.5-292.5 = 1.275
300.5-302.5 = 1.304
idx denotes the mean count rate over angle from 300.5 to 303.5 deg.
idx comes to 1.3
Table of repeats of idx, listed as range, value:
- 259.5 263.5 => 1.35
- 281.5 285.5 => 1.29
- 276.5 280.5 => 1.34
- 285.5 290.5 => 1.28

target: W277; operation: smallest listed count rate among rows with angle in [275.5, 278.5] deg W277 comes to 1.327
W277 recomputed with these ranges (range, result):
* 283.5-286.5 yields 1.277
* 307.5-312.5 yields 1.264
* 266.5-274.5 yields 1.322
